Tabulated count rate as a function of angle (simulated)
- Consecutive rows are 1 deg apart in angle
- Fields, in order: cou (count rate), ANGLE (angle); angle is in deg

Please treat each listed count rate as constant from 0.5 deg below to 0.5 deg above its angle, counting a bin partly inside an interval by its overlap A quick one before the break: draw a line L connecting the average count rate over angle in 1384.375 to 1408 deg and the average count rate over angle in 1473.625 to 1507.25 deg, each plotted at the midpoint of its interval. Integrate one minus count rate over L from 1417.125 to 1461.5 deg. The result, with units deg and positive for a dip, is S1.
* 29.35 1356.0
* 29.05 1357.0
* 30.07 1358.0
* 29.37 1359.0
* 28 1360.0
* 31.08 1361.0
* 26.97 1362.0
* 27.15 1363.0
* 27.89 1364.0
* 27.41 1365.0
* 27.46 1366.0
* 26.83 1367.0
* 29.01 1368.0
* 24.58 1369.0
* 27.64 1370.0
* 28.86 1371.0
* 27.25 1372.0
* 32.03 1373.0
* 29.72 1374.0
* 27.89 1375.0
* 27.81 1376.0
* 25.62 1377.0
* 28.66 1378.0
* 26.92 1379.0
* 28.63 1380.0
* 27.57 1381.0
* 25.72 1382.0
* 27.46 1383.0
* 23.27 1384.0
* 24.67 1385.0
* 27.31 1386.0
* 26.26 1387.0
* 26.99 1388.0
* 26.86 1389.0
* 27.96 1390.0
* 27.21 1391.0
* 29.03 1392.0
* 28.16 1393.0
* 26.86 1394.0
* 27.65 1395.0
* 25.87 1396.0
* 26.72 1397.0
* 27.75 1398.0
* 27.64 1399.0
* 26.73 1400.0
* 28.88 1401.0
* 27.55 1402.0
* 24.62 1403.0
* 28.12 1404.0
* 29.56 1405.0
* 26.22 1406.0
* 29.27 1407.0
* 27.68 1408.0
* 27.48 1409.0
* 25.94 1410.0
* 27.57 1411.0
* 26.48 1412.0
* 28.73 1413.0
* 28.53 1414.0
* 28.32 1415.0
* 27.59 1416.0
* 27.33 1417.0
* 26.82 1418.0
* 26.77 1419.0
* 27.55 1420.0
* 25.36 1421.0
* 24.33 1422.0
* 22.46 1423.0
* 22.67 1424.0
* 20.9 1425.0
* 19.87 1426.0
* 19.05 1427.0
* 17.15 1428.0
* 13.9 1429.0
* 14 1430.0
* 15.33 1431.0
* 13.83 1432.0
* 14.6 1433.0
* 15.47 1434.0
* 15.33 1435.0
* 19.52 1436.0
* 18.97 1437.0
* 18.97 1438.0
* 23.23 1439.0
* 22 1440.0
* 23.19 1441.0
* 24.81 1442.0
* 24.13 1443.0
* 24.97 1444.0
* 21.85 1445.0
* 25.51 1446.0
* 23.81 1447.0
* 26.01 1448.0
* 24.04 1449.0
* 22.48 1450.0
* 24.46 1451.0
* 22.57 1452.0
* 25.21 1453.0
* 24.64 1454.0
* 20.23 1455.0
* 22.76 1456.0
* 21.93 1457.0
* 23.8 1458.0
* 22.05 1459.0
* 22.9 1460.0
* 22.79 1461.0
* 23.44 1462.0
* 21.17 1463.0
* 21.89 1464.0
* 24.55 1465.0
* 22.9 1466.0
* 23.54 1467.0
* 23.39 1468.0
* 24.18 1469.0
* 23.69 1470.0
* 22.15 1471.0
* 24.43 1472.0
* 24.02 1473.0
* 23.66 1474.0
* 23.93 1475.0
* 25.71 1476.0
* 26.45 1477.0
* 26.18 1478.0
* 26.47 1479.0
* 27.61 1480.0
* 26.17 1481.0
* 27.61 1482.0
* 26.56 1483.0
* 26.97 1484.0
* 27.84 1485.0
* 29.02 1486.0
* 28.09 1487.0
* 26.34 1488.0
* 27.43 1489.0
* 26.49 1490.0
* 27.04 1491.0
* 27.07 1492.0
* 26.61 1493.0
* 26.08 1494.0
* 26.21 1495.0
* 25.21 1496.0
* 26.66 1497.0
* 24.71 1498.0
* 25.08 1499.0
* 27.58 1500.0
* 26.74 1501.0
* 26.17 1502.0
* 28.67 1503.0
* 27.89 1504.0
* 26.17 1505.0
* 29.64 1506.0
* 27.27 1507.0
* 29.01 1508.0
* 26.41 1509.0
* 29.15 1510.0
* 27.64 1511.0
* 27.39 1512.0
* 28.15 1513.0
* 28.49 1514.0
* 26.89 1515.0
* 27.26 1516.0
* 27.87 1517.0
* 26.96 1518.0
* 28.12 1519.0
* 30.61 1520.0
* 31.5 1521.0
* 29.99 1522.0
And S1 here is 8.74 deg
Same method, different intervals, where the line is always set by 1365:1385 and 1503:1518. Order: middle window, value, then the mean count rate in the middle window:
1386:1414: 0.1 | 27.4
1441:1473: 4.9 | 23.4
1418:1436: 5.2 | 19.5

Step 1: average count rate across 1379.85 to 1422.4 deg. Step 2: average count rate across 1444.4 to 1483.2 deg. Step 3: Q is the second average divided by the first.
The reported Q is 0.88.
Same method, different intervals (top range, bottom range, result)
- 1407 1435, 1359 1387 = 0.83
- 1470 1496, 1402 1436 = 1.12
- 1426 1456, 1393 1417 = 0.75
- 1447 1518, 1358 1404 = 0.93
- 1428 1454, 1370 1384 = 0.75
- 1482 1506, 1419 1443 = 1.35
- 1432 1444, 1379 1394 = 0.74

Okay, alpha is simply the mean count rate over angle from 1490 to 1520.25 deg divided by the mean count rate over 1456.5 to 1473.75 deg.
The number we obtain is 1.18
